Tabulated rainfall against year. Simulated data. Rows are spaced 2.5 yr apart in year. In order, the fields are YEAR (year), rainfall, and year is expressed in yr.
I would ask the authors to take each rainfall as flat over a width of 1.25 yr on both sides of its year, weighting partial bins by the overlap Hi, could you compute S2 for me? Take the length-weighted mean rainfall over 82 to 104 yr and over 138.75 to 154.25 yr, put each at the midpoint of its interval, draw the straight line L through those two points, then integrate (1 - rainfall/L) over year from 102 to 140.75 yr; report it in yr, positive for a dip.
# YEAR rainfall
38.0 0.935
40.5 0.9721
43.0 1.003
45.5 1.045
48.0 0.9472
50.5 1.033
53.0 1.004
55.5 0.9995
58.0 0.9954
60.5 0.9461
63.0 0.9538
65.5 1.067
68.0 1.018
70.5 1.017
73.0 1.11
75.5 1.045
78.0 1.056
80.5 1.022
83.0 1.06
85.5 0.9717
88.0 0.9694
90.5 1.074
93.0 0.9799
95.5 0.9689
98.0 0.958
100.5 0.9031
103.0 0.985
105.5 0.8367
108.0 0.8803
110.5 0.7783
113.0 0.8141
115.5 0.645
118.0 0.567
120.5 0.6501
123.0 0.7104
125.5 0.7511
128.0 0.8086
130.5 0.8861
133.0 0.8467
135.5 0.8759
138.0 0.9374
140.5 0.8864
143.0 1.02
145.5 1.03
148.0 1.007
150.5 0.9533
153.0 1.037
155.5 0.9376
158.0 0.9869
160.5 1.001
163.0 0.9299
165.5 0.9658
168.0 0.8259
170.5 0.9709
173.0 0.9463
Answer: 7.3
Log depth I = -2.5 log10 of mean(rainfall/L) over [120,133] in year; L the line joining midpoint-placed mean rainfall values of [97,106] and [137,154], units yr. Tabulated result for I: 0.23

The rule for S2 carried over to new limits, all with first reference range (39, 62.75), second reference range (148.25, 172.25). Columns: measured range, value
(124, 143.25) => 1.98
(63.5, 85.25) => -1.28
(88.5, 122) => 4.28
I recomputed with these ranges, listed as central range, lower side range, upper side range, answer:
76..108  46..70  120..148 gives -0.04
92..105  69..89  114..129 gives -0.09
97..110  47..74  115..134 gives -0.10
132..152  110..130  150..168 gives -0.11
